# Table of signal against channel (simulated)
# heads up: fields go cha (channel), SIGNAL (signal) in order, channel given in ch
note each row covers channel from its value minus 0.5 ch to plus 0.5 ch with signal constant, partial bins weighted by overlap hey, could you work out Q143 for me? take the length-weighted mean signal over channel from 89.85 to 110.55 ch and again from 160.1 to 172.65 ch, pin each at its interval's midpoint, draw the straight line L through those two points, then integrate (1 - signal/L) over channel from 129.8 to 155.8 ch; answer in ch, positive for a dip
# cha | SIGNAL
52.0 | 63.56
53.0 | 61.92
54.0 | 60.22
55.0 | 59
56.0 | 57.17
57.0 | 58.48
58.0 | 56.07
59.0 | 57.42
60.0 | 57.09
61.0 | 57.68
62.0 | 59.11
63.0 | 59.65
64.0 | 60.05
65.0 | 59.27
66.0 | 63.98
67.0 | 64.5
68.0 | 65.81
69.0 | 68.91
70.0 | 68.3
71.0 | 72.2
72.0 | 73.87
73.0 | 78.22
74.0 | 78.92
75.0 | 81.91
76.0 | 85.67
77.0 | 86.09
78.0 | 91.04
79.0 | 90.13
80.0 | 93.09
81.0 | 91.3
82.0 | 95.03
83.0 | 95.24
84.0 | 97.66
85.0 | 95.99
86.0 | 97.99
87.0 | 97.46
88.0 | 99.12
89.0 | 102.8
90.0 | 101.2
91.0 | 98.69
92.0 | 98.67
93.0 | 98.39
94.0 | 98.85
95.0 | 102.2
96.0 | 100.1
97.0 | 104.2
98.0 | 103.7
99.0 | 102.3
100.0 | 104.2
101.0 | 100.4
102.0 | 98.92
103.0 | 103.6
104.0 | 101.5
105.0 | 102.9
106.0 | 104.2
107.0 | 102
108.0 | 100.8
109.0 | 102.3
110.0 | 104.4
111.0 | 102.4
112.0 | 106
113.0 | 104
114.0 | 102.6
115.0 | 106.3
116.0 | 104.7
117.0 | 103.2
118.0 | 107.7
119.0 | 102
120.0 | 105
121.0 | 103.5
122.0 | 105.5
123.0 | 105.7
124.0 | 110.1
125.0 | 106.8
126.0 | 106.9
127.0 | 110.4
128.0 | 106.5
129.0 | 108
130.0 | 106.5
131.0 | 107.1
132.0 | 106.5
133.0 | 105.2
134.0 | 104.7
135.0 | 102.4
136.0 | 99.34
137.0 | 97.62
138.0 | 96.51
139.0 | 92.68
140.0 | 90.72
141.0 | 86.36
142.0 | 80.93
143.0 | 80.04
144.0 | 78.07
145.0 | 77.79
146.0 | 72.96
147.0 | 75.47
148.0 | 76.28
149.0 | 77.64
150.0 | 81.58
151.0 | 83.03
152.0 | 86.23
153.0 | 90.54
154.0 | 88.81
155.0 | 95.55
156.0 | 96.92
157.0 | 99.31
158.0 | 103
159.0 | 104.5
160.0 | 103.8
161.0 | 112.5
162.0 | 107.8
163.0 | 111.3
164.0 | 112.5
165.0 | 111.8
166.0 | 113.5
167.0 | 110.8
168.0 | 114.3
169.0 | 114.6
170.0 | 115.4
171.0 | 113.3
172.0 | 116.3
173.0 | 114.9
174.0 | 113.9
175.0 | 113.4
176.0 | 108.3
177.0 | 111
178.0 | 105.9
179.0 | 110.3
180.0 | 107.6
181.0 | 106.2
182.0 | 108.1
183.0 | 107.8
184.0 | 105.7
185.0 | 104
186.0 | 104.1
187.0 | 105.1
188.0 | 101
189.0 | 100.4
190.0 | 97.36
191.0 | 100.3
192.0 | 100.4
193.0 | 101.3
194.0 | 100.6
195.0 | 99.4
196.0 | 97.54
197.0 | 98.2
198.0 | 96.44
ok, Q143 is 4.47 ch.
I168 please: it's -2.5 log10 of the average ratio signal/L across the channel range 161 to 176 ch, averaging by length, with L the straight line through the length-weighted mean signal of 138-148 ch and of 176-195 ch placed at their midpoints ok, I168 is -0.18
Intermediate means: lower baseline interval 82.1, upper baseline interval 104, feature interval 113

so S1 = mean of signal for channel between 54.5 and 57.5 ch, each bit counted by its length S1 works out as 58.2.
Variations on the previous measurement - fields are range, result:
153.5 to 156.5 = 93.8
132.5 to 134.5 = 105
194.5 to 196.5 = 98.5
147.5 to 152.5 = 81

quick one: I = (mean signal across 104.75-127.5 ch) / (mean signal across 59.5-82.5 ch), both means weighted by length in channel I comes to 1.4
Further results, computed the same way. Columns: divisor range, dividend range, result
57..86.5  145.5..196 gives 1.35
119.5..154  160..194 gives 1.14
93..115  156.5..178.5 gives 1.08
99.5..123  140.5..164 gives 0.87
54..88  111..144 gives 1.35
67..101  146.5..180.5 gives 1.13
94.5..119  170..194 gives 1.04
